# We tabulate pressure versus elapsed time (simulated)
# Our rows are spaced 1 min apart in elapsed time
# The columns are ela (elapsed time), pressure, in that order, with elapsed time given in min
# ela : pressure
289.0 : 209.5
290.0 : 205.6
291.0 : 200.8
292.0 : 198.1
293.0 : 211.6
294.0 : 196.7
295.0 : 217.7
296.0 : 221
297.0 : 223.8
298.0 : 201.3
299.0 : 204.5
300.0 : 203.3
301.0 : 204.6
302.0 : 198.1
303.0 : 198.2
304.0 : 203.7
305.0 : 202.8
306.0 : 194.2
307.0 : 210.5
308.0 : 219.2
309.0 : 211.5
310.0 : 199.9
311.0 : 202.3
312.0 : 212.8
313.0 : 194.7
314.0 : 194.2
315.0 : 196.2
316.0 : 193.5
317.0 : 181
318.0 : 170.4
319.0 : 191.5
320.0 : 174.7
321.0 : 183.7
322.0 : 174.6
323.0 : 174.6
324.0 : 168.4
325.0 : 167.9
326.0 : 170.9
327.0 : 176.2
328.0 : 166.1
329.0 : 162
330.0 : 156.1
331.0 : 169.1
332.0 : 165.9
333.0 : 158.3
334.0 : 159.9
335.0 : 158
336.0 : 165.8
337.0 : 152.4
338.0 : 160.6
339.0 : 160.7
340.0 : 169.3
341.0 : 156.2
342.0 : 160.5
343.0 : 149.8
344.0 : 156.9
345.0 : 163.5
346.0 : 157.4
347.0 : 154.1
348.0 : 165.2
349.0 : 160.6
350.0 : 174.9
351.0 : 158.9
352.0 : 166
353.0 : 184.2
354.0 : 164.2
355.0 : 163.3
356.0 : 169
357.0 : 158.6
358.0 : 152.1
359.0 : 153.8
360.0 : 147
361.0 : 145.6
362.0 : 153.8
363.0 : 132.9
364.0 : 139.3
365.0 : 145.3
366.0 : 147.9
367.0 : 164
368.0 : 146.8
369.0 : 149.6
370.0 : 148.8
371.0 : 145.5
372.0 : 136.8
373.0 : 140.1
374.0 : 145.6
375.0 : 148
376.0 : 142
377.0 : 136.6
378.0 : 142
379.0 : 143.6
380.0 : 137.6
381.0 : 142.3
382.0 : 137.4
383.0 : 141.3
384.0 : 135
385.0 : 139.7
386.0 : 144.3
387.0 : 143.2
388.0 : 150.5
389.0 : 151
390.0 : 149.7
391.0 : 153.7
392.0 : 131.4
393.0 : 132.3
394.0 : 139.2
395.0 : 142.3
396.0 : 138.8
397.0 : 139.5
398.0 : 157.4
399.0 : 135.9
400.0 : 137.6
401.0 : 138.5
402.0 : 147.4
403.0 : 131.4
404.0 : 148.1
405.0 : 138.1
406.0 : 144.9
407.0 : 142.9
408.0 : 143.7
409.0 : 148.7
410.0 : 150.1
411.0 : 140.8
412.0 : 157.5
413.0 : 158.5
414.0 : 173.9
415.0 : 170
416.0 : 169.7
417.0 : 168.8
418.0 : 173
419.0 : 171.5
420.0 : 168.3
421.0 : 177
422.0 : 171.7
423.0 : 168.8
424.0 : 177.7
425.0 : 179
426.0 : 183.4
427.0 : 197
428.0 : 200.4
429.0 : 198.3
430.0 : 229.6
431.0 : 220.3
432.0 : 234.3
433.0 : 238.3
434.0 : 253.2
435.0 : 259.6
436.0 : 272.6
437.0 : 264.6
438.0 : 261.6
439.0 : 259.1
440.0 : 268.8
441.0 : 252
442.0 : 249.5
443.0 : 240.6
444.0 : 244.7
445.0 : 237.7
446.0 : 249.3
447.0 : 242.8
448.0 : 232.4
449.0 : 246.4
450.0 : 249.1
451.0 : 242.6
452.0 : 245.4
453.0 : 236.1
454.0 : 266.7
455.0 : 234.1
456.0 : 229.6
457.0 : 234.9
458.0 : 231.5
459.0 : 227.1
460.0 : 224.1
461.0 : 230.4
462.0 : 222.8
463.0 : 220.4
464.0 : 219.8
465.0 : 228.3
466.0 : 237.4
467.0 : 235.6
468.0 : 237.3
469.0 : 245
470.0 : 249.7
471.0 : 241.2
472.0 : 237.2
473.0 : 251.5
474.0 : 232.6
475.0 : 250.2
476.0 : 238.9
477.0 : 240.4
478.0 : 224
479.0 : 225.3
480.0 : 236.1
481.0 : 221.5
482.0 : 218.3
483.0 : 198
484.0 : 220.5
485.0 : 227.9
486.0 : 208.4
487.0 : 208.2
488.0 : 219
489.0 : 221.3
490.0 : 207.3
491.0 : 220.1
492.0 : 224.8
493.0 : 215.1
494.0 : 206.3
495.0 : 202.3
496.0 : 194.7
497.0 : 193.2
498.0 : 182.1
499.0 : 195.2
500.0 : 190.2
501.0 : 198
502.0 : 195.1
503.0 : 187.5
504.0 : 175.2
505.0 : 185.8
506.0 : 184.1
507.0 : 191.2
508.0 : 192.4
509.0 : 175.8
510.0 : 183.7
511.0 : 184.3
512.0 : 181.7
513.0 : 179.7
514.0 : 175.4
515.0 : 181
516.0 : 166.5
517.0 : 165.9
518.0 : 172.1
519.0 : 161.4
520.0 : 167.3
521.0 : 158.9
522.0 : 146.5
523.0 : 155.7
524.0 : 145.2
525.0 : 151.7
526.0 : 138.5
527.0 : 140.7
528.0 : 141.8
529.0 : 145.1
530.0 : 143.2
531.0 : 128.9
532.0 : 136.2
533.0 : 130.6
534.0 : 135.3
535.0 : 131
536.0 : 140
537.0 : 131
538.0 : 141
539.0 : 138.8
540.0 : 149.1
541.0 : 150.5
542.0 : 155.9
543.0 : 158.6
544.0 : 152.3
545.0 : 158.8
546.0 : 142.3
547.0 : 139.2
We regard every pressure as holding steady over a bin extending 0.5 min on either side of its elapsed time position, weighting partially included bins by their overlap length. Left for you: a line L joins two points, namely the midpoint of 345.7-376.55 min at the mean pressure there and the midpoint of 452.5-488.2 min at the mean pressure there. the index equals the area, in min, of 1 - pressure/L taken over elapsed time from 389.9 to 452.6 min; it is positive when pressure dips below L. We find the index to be 2.4 min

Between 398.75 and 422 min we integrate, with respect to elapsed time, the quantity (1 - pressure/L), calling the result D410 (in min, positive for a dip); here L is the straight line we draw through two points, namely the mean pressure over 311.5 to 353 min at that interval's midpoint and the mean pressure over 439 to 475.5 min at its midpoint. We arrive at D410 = 6.5 min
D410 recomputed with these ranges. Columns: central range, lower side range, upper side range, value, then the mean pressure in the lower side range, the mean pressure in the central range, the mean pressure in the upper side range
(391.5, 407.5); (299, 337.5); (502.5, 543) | 3.1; 184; 140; 159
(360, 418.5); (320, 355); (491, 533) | 7.4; 165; 146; 174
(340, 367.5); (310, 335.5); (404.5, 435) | 3.2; 177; 157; 180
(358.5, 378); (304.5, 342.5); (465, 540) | 3.8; 179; 146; 190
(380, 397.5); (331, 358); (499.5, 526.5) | 2.5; 162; 142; 174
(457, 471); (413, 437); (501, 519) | -3.0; 199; 232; 181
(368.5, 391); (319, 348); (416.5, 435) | 4.6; 165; 143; 197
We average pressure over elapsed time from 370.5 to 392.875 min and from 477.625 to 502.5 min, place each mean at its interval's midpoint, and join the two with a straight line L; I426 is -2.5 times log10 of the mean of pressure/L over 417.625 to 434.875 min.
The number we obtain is -0.16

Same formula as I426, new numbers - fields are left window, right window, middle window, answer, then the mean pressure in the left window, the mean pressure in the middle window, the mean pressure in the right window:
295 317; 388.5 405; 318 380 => 0.11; 204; 158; 142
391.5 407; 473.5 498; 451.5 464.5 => -0.20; 140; 233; 218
